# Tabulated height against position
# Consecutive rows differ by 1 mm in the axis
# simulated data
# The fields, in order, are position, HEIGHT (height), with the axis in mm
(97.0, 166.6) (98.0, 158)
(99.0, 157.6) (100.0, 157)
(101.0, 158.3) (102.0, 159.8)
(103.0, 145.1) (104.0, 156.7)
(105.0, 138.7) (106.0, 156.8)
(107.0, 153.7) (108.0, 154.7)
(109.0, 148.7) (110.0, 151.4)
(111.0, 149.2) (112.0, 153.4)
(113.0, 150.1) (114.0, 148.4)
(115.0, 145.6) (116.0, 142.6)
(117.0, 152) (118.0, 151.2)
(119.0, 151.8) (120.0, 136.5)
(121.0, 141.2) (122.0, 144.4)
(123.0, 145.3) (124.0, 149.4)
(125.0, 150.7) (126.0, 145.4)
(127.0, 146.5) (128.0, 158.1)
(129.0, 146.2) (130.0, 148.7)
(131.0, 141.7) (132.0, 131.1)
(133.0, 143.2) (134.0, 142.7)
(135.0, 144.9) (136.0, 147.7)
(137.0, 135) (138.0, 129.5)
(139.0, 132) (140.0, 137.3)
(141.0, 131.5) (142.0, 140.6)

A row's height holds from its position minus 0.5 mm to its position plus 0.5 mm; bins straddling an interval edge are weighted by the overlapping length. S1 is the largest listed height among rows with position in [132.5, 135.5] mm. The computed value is 144.9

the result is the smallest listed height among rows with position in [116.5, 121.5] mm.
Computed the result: 136.5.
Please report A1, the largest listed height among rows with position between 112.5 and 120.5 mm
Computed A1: 152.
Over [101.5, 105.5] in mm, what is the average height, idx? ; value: 150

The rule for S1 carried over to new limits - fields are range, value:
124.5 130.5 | 158.1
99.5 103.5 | 159.8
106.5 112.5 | 154.7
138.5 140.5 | 137.3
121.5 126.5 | 150.7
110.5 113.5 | 153.4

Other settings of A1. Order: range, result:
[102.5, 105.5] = 156.7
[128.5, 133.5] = 148.7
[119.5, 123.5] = 145.3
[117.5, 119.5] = 151.8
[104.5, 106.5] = 156.8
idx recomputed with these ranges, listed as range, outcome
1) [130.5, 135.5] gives 141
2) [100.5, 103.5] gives 154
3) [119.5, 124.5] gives 143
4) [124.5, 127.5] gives 148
